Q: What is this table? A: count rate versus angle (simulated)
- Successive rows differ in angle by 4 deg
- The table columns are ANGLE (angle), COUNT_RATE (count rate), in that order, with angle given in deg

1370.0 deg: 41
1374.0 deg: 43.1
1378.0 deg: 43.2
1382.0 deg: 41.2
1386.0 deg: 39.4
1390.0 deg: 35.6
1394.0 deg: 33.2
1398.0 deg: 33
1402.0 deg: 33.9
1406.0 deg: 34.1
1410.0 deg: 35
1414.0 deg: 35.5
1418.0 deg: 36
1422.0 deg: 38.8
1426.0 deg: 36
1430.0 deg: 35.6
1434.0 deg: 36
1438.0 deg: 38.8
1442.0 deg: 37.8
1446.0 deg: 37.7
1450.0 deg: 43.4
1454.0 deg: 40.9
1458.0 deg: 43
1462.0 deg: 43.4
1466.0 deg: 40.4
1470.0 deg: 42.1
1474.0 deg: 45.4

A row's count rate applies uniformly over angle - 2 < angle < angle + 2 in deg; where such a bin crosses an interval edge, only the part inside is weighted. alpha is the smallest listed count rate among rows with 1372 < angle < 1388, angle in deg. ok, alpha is 39.4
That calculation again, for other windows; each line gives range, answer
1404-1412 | 34.1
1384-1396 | 33.2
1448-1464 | 40.9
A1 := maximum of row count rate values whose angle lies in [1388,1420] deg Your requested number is 36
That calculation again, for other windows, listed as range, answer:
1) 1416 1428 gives 38.8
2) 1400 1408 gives 34.1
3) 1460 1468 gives 43.4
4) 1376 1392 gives 43.2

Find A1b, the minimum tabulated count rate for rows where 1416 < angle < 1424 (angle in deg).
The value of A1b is 36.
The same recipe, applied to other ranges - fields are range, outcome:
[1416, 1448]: 35.6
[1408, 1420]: 35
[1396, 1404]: 33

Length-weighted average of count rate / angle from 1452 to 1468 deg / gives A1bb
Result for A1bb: 41.9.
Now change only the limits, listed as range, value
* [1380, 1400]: 36.5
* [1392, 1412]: 33.8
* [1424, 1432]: 35.8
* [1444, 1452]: 40.5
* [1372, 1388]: 41.7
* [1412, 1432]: 36.4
